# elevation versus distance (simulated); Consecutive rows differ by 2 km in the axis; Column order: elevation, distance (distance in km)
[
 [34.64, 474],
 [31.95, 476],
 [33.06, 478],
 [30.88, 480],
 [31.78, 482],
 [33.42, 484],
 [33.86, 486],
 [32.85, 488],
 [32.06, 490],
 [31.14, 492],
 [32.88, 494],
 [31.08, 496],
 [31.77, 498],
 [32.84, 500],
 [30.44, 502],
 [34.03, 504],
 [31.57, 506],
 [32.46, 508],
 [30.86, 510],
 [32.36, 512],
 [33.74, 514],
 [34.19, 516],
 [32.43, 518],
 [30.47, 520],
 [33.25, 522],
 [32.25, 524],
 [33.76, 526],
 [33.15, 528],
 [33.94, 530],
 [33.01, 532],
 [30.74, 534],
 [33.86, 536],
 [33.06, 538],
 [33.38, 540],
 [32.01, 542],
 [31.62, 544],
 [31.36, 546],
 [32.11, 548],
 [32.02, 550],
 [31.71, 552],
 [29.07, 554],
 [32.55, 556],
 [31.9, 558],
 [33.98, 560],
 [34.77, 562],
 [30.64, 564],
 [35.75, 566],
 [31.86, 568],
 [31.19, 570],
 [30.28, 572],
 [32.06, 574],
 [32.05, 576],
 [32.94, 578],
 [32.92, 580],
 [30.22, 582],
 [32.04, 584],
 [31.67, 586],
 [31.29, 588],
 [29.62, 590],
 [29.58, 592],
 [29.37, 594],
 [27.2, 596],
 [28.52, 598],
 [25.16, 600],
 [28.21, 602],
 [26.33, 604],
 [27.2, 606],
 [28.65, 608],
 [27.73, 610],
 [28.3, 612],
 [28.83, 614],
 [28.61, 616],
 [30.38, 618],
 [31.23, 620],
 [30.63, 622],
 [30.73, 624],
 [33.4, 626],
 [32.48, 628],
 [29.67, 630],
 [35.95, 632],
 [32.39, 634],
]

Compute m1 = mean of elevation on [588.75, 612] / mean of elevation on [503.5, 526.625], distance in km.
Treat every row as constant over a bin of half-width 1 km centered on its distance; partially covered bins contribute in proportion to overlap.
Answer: 0.9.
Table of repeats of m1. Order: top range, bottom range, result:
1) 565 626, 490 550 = 0.93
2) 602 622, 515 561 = 0.88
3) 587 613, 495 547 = 0.87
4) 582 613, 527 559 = 0.89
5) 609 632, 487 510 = 0.95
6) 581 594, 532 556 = 0.96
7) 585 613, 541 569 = 0.88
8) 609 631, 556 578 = 0.93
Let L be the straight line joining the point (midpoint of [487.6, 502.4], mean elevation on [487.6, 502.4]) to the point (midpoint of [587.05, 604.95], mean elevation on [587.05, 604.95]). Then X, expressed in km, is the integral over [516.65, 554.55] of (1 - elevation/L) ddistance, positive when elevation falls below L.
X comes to -2.3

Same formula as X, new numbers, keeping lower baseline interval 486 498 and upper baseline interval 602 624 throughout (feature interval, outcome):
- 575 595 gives -1.0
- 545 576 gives -1.9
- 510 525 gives -0.5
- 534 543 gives -0.6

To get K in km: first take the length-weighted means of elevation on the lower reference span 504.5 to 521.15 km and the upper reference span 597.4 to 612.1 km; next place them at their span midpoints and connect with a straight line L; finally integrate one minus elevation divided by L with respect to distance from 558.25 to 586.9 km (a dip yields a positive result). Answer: -3.10 km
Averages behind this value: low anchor 32.3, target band 32.3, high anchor 27.4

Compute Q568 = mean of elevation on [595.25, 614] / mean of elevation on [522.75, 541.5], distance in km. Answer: 0.8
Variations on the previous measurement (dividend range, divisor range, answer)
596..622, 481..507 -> 0.88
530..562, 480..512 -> 1.00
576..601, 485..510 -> 0.94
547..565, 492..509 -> 1.00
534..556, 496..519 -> 0.99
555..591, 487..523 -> 1.00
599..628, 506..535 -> 0.89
